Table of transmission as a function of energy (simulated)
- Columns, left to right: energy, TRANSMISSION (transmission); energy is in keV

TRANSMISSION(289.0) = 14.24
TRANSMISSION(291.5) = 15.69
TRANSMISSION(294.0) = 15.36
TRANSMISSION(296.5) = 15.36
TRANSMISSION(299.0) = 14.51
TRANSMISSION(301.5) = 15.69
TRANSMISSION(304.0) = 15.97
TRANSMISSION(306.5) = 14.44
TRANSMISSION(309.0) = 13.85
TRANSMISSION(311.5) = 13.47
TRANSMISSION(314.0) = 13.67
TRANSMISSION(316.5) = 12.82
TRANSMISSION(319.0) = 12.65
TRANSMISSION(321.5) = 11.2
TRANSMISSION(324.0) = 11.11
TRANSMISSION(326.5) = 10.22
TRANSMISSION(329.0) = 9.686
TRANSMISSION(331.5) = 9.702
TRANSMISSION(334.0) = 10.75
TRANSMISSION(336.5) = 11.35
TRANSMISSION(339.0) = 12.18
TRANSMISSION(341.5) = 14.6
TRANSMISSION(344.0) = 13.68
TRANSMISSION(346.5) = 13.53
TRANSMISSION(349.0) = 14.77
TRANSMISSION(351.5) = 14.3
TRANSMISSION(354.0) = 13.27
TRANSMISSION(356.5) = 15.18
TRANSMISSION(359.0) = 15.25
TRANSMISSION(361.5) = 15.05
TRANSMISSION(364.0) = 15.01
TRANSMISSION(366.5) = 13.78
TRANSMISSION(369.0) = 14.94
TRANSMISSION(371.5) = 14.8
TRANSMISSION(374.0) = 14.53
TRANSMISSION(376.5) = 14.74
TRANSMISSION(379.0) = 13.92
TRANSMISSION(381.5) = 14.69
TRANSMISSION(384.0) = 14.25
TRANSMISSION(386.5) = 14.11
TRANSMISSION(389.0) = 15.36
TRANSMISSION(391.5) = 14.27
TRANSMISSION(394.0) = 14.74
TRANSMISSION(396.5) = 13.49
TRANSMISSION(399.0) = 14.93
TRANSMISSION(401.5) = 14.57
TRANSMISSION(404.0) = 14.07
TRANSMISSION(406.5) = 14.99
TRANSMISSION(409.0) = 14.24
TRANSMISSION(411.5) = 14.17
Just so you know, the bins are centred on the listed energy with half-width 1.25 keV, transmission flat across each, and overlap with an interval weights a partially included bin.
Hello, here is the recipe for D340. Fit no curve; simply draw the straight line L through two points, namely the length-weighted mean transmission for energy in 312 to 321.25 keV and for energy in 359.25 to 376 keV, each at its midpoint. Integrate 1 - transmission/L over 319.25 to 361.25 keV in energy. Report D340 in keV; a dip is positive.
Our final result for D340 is 3.6 keV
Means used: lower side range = 12.9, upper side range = 14.7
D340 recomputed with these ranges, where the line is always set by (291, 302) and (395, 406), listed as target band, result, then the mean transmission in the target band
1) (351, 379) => 0.09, 14.6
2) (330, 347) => 3.11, 12.2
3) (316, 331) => 3.90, 11.1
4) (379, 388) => 0.10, 14.3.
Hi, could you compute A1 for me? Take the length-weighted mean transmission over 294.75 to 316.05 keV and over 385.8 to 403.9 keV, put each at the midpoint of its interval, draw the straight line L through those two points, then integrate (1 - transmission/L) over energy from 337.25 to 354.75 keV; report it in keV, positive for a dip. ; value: 1.0 keV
